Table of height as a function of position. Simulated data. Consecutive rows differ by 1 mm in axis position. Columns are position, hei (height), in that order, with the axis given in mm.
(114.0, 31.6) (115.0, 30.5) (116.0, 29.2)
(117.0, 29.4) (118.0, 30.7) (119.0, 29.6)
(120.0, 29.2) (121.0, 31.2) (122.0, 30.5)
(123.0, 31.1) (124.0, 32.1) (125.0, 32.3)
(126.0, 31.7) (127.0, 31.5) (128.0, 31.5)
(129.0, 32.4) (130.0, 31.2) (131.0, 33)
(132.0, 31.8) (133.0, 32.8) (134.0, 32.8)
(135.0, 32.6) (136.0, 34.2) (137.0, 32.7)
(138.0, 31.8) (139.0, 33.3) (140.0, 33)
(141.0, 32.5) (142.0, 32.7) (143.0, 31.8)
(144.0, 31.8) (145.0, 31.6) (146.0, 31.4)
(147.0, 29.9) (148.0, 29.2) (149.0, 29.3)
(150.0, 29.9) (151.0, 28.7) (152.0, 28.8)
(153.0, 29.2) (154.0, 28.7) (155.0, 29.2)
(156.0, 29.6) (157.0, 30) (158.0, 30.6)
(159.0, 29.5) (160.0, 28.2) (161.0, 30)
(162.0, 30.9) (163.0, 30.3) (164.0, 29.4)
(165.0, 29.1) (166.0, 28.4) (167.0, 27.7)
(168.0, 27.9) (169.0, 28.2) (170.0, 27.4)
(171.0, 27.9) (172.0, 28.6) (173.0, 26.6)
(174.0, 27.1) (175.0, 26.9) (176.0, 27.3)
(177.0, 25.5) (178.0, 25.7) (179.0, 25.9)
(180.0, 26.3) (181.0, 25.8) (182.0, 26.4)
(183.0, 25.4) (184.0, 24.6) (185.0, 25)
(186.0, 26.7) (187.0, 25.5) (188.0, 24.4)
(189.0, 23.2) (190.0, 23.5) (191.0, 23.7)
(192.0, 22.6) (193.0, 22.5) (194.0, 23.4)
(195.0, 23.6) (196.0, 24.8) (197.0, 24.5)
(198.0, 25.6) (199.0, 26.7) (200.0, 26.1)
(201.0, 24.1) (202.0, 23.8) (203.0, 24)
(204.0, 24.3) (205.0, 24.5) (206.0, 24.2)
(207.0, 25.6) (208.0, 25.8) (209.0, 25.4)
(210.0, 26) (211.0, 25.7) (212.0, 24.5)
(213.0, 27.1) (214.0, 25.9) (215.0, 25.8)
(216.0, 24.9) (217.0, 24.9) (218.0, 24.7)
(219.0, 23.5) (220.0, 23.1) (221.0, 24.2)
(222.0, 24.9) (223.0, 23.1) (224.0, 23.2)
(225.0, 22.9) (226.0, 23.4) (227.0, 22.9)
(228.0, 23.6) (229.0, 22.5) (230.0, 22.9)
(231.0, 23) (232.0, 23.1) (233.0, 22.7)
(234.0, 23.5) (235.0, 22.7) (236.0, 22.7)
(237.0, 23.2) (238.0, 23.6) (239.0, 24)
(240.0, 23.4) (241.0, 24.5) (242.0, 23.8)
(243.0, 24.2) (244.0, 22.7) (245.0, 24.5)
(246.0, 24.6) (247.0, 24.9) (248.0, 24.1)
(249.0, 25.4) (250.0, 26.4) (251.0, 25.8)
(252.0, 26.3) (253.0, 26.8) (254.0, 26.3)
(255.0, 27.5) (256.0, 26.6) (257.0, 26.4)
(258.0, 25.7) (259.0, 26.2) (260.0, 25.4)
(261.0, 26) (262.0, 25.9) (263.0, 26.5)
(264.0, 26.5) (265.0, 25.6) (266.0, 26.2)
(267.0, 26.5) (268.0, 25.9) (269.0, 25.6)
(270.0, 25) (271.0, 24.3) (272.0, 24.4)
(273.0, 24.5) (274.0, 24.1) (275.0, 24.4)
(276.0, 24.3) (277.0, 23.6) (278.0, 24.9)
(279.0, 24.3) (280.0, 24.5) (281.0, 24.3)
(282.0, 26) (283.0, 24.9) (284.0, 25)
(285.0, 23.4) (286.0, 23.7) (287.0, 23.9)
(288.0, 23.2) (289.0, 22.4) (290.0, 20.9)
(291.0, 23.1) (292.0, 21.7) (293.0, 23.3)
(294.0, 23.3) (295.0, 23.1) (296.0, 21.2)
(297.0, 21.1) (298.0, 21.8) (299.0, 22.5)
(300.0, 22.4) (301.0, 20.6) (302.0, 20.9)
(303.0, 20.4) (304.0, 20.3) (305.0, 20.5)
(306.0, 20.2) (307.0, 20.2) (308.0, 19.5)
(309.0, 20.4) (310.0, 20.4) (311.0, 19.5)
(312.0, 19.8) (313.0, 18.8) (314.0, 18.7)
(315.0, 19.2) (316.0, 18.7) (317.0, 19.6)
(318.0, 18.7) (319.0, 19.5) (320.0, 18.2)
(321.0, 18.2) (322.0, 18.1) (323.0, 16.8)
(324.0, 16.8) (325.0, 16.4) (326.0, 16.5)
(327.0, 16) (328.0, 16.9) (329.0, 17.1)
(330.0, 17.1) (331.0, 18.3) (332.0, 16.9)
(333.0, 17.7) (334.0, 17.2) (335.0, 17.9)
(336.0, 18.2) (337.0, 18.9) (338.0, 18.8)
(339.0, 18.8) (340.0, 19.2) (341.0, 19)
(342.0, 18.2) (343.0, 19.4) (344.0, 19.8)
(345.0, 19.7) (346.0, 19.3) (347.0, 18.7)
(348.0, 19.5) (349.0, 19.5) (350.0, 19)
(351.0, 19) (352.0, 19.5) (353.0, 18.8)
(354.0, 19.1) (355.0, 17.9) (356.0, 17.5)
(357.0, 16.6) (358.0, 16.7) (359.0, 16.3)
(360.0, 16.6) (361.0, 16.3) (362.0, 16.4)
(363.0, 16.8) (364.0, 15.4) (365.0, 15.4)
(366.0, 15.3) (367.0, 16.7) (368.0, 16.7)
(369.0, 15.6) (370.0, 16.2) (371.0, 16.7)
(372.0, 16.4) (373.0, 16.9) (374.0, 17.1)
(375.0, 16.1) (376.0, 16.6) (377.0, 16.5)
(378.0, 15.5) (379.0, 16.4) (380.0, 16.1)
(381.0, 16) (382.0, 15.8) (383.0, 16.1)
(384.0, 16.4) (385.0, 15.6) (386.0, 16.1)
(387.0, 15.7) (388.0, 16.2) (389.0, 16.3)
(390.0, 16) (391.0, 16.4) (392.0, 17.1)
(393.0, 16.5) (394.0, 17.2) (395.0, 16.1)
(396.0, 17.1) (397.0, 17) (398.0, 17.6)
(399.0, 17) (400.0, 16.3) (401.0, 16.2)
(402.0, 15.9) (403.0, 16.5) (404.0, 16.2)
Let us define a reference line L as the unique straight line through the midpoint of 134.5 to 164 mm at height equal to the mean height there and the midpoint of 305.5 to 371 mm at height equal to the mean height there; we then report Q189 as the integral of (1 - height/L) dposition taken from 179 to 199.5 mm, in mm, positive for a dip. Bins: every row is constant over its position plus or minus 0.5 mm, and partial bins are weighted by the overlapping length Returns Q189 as 2.41 mm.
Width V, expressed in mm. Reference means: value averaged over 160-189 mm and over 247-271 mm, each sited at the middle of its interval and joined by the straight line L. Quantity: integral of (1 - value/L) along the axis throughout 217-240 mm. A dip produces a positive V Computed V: 2.6 mm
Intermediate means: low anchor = 27.1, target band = 23.4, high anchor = 26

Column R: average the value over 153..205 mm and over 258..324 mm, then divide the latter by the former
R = 0.85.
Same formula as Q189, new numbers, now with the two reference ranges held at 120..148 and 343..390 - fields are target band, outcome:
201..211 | 0.9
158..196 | 3.5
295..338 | 2.6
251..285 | -3.0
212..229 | 1.4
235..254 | 0.3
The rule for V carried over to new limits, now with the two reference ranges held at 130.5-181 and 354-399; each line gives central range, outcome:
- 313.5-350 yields 1.58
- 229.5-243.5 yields 0.83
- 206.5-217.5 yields 0.31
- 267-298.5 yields -2.42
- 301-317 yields 0.51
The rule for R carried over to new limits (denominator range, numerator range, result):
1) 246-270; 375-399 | 0.63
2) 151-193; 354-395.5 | 0.60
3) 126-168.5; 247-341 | 0.72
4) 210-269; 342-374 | 0.71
